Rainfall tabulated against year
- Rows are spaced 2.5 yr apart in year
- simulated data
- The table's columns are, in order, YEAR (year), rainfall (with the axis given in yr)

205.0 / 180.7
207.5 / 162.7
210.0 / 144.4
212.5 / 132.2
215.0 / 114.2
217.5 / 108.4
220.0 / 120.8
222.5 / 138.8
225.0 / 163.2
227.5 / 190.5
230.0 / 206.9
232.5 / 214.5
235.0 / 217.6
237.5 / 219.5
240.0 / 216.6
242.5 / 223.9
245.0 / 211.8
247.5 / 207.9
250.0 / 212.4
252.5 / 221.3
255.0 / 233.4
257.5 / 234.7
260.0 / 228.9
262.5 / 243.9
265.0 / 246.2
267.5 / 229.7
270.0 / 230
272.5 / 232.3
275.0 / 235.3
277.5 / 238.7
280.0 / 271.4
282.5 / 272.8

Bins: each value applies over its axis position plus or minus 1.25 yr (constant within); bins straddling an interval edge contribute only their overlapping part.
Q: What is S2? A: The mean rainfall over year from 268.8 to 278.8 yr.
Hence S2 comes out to 234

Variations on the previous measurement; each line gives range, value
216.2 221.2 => 115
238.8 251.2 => 215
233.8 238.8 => 219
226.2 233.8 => 204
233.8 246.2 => 218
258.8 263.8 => 237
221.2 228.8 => 164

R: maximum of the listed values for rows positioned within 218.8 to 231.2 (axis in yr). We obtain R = 206.9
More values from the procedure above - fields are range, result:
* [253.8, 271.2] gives 246.2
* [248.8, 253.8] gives 221.3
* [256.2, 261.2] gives 234.7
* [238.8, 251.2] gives 223.9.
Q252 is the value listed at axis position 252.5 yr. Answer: 221.3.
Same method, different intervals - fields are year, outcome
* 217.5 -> 108.4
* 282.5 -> 272.8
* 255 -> 233.4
